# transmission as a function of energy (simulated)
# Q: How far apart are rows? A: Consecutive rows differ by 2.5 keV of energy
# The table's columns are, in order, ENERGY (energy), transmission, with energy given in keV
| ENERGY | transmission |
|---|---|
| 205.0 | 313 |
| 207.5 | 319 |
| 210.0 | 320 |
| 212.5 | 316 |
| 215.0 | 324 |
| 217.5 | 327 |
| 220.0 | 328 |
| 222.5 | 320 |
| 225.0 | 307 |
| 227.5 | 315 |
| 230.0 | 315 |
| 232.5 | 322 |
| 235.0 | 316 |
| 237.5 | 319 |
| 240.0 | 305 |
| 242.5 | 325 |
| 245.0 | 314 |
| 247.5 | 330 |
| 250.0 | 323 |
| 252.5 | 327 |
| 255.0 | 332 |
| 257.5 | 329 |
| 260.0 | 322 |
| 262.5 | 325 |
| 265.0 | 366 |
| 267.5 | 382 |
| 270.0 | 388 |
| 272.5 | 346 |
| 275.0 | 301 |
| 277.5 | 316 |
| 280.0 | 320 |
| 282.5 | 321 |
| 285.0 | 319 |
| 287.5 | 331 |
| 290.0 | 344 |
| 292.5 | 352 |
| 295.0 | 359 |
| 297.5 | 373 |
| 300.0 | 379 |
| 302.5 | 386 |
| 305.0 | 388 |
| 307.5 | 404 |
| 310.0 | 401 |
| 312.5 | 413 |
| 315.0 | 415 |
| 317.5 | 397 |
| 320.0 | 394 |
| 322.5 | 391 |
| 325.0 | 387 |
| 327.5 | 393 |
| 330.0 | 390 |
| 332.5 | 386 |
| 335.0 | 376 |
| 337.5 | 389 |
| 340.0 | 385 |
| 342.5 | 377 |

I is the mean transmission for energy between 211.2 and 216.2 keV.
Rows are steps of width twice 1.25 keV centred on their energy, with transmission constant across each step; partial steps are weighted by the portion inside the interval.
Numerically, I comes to 320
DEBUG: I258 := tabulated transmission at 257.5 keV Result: 329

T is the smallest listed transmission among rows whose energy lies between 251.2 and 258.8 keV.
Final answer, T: 327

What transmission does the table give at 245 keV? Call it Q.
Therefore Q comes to 314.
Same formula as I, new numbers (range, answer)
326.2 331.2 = 391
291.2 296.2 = 355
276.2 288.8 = 321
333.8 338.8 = 383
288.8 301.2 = 361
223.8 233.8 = 315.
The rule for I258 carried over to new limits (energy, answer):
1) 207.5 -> 319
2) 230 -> 315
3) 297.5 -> 373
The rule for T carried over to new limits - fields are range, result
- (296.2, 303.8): 373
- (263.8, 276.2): 301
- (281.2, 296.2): 319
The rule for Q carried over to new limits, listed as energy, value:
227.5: 315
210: 320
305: 388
